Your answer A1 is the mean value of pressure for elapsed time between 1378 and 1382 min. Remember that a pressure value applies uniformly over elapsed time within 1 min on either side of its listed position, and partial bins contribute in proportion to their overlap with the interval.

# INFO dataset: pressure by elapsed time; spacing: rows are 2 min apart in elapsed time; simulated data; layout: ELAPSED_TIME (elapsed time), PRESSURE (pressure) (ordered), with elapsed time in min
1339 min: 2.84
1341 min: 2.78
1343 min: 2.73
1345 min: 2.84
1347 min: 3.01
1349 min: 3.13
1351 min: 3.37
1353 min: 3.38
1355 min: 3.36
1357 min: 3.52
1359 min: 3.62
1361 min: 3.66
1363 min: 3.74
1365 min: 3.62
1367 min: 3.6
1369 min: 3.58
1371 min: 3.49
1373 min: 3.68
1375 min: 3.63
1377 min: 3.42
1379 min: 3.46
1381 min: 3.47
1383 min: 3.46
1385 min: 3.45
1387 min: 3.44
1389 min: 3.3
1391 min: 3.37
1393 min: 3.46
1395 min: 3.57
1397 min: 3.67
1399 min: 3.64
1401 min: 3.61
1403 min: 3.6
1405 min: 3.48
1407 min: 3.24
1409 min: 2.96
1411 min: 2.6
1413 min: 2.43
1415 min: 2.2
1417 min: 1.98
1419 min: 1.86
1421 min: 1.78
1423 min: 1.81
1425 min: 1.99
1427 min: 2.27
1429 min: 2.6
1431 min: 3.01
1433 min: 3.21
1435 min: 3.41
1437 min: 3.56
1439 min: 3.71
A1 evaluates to 3.46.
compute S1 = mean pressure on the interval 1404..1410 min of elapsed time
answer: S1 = 3.23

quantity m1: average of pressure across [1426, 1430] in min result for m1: 2.44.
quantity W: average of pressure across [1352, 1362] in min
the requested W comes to 3.51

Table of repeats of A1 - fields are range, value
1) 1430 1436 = 3.21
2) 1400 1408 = 3.48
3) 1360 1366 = 3.67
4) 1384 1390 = 3.4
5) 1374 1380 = 3.5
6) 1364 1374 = 3.59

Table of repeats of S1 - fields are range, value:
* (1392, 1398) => 3.57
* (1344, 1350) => 2.99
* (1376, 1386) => 3.45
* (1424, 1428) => 2.13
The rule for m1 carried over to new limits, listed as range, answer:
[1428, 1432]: 2.8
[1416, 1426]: 1.88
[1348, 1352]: 3.25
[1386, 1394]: 3.39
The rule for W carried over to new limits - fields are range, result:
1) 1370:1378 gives 3.55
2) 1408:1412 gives 2.78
